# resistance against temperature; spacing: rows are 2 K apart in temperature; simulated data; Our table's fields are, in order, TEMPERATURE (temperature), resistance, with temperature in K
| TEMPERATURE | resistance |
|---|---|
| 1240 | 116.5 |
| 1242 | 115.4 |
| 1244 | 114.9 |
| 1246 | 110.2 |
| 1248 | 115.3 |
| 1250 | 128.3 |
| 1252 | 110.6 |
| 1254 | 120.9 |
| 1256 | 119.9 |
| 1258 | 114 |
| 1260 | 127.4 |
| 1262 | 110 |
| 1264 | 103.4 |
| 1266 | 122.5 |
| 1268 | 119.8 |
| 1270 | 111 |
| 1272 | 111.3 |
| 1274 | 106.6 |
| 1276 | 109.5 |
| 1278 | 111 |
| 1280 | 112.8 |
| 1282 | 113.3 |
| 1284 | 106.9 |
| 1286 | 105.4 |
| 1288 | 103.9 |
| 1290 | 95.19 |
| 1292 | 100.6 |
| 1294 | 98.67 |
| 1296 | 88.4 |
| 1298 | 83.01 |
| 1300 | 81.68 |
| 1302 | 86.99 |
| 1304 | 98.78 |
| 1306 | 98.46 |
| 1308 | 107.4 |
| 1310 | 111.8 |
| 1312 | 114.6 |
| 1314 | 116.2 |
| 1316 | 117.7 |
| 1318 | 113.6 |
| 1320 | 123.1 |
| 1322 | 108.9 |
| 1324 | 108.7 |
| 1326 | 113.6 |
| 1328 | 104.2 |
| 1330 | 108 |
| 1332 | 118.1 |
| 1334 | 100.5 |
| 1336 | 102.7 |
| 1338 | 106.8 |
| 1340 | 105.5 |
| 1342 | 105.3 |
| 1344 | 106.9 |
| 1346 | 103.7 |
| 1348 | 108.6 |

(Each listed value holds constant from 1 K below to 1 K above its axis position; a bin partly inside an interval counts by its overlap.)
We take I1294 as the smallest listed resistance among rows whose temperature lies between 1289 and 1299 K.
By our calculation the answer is 83.01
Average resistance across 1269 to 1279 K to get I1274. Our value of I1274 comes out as 110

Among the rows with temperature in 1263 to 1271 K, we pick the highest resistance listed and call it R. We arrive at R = 122.5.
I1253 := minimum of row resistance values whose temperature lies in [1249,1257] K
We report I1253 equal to 110.6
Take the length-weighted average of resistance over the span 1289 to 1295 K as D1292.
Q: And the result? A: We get 98.2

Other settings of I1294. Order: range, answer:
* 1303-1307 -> 98.46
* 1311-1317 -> 114.6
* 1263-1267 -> 103.4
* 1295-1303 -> 81.68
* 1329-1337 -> 100.5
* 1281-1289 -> 103.9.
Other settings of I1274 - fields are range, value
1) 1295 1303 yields 85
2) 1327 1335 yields 108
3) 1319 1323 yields 116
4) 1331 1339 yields 107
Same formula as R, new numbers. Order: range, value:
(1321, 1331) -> 113.6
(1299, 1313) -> 114.6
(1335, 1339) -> 106.8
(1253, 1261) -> 127.4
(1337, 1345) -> 106.9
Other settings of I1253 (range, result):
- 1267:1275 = 106.6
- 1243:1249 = 110.2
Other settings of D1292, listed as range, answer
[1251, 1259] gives 116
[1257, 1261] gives 121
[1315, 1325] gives 114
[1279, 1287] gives 110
